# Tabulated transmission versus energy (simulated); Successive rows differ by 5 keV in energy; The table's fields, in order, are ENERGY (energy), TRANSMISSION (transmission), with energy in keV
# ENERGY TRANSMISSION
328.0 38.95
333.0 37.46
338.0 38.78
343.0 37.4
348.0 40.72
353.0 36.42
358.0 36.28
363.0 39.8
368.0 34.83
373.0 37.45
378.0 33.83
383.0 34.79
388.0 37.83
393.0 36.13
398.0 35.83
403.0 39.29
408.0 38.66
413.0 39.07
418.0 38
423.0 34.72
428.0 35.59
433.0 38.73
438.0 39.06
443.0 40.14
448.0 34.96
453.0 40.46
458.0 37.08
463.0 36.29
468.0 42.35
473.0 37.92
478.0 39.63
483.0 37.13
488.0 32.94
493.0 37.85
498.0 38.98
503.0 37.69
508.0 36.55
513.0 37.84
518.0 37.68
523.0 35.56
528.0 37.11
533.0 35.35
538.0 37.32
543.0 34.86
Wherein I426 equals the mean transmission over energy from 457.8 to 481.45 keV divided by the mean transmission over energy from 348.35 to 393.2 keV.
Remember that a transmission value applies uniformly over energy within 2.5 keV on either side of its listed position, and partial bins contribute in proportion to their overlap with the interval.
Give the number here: 1.06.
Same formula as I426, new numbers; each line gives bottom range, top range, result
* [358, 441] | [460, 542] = 1.01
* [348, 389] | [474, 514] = 1.02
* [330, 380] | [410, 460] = 1.01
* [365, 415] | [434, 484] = 1.05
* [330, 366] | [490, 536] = 0.97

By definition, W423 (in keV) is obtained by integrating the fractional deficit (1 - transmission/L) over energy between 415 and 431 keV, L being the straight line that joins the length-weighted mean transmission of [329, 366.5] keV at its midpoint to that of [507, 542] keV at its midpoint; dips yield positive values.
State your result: 0.5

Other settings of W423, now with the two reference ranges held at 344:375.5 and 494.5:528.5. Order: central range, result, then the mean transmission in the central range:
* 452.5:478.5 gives -0.94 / 38.8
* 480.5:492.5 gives 0.61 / 35.5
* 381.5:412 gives 0.21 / 37.3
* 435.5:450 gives -0.27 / 38.2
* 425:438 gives 0.02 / 37.4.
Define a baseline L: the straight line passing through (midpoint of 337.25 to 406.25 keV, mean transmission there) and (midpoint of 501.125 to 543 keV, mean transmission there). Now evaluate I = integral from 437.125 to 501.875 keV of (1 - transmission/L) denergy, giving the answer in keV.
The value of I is -2.0 keV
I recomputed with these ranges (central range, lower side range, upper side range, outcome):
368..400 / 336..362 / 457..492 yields 1.7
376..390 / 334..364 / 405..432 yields 0.8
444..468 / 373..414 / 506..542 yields -0.7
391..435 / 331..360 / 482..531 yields 0.2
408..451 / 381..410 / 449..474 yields 0.3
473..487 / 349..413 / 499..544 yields -0.3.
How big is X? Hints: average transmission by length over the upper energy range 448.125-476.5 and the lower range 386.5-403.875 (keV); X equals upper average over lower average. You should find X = 1.04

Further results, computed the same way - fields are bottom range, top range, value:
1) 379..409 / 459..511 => 1.02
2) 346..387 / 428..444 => 1.05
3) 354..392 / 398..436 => 1.03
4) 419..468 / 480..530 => 0.98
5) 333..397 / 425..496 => 1.02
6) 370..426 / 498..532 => 1.01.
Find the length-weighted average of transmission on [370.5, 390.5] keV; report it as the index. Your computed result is 36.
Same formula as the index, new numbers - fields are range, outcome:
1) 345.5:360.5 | 37.8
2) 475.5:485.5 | 38.4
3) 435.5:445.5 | 39.6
